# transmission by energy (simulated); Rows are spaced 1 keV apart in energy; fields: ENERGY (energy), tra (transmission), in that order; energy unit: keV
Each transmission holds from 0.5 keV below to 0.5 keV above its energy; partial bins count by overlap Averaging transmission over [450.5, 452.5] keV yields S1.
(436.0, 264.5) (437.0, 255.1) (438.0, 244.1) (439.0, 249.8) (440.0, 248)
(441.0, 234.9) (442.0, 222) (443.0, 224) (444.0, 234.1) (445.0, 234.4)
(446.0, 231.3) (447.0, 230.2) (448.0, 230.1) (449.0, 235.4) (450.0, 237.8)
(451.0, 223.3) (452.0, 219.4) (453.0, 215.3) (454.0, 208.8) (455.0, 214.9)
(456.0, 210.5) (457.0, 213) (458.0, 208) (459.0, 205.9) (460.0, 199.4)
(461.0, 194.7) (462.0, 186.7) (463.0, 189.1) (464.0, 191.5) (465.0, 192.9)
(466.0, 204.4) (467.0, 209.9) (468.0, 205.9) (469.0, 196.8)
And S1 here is 221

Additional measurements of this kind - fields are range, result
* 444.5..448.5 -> 232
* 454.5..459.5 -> 210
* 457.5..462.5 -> 199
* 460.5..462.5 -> 191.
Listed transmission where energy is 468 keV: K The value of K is 205.9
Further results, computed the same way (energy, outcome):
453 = 215.3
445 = 234.4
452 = 219.4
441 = 234.9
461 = 194.7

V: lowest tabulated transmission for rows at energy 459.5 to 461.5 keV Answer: 194.7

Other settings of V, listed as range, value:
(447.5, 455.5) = 208.8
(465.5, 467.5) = 204.4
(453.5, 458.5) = 208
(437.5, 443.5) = 222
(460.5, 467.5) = 186.7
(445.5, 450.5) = 230.1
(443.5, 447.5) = 230.2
